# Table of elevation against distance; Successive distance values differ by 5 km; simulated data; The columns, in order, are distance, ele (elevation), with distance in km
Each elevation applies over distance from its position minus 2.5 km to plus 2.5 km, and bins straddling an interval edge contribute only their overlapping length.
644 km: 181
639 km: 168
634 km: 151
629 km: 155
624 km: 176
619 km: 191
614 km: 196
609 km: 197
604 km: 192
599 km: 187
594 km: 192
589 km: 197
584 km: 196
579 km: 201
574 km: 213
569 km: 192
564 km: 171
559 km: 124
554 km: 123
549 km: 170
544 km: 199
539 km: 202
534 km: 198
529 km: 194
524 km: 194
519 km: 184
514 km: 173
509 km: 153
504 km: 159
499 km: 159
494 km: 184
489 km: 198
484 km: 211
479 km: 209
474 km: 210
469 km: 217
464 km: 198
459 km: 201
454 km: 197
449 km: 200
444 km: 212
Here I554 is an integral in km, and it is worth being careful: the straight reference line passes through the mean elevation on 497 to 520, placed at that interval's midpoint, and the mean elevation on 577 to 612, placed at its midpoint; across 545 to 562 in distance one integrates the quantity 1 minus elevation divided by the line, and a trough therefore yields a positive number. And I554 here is 3.3 km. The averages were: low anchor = 165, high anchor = 194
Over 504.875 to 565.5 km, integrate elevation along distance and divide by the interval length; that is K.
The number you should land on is 173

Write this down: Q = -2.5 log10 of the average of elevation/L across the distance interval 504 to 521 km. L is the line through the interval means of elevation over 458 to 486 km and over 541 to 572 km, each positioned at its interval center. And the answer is 0.117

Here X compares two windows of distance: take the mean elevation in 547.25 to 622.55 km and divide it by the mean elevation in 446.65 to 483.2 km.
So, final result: 0.89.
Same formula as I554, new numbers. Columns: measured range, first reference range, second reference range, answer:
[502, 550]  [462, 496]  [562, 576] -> 3.5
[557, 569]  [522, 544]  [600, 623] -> 2.3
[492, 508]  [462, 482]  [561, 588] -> 3.1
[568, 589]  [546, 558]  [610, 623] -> -4.6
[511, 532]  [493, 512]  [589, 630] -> -2.4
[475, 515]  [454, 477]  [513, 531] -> 2.9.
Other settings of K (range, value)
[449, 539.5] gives 191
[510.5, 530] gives 184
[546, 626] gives 183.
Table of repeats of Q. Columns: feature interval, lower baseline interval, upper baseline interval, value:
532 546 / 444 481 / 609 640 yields -0.05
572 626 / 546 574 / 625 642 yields -0.20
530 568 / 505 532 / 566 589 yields 0.11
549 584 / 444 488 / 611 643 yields 0.08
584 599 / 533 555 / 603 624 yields -0.03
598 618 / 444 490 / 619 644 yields -0.12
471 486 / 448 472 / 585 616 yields -0.04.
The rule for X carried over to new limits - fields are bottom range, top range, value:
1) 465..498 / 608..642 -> 0.87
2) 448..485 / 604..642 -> 0.86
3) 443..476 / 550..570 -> 0.74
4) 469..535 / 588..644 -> 0.97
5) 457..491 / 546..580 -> 0.82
